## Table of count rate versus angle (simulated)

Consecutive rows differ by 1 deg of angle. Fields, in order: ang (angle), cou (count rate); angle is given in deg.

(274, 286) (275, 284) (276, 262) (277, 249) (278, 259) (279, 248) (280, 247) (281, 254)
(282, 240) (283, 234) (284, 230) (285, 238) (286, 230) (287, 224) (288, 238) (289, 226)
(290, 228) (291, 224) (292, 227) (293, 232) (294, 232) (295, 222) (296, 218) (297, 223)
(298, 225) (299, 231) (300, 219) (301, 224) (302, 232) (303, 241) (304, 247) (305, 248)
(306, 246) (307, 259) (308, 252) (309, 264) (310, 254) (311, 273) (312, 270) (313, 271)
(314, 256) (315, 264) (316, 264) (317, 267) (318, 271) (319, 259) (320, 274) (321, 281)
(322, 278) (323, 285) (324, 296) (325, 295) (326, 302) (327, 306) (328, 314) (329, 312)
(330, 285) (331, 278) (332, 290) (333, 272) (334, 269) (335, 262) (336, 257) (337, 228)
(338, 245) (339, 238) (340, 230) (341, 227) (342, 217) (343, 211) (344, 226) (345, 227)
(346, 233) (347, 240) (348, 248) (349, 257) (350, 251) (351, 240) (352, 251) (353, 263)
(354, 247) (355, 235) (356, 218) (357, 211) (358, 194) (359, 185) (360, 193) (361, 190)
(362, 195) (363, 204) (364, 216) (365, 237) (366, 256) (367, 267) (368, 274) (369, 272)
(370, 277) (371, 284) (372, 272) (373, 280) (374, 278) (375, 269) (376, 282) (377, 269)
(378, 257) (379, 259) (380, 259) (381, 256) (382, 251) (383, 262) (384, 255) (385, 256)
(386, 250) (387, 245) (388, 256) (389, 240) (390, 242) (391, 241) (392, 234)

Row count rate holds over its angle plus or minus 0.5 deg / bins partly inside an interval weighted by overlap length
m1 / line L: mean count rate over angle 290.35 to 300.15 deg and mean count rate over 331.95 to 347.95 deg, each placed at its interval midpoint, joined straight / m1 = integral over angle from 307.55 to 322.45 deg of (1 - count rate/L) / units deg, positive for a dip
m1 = -2.2 deg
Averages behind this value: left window 226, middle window 267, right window 241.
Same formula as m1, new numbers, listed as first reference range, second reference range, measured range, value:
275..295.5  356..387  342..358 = 0.61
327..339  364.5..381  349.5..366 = 2.96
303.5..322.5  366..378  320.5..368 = 3.52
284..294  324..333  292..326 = 1.26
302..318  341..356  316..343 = -2.34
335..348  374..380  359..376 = 0.78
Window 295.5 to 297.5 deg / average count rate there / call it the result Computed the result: 220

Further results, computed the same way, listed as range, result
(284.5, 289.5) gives 231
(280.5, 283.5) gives 243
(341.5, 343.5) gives 214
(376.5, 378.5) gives 263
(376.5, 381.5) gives 260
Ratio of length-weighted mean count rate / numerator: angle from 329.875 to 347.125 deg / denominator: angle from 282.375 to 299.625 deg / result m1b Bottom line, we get 1.08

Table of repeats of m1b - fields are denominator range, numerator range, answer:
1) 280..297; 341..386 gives 1.05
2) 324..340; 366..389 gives 0.96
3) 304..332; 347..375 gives 0.88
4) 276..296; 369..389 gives 1.12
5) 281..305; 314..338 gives 1.20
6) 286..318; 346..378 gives 1.01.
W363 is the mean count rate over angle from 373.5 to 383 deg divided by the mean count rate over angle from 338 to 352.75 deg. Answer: 1.12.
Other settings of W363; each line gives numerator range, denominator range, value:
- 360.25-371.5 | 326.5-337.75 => 0.87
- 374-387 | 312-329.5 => 0.92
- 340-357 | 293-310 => 1.00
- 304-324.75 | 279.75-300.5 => 1.16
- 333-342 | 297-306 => 1.05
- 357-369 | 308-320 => 0.84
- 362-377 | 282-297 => 1.14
